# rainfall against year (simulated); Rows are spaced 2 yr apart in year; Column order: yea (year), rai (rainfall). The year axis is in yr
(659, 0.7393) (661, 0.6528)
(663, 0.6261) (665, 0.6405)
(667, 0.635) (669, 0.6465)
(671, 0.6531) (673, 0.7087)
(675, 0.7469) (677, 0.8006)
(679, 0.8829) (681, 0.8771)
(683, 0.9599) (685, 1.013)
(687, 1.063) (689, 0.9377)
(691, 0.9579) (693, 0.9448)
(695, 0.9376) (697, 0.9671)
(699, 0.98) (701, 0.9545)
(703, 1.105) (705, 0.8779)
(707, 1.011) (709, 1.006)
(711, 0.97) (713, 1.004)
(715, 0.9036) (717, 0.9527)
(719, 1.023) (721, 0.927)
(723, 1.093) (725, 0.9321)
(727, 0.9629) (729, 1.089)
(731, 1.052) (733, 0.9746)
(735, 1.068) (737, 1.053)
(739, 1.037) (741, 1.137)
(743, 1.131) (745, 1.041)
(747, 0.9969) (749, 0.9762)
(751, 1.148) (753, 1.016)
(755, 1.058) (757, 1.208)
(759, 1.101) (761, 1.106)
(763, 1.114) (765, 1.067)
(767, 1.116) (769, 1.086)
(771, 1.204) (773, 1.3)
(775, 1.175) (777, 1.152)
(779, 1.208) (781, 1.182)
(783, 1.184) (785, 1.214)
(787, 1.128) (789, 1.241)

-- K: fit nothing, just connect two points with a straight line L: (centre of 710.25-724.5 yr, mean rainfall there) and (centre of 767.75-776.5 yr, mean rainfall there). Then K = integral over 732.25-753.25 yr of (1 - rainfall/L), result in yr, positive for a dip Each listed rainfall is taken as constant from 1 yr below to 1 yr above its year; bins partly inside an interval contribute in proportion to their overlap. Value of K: 0.41 yr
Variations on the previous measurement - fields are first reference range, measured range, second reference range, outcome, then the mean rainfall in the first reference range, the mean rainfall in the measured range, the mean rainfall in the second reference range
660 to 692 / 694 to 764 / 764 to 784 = -2.1 yr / 0.8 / 1.03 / 1.17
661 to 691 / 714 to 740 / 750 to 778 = -0.3 yr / 0.8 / 1.01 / 1.13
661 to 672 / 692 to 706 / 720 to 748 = -2.3 yr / 0.641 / 0.967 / 1.04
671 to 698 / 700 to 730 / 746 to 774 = -0.2 yr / 0.898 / 0.987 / 1.11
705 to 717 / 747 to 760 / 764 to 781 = 0.3 yr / 0.968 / 1.08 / 1.16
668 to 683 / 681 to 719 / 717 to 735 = -3.9 yr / 0.773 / 0.973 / 1.01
